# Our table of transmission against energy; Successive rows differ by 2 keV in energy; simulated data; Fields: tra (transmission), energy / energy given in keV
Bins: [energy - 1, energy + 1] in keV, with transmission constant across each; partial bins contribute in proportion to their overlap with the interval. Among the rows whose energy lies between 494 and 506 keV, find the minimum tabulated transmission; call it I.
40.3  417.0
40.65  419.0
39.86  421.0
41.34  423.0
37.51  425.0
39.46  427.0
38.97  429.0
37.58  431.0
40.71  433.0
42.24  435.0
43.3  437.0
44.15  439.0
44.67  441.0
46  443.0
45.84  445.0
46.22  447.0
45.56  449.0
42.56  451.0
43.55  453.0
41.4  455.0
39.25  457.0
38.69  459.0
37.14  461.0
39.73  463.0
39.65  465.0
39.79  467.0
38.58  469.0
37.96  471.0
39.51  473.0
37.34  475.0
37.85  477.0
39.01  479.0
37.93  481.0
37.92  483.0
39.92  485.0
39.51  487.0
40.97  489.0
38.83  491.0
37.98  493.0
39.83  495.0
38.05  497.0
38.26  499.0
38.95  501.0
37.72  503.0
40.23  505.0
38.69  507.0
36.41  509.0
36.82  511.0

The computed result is 37.72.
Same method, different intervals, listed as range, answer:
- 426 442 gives 37.58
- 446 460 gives 38.69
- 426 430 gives 38.97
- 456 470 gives 37.14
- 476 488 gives 37.85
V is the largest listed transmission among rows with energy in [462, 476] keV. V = 39.79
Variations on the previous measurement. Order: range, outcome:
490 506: 40.23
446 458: 46.22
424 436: 42.24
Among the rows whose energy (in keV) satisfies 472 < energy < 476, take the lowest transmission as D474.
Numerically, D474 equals 37.34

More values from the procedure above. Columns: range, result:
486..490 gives 39.51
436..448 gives 43.3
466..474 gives 37.96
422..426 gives 37.51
